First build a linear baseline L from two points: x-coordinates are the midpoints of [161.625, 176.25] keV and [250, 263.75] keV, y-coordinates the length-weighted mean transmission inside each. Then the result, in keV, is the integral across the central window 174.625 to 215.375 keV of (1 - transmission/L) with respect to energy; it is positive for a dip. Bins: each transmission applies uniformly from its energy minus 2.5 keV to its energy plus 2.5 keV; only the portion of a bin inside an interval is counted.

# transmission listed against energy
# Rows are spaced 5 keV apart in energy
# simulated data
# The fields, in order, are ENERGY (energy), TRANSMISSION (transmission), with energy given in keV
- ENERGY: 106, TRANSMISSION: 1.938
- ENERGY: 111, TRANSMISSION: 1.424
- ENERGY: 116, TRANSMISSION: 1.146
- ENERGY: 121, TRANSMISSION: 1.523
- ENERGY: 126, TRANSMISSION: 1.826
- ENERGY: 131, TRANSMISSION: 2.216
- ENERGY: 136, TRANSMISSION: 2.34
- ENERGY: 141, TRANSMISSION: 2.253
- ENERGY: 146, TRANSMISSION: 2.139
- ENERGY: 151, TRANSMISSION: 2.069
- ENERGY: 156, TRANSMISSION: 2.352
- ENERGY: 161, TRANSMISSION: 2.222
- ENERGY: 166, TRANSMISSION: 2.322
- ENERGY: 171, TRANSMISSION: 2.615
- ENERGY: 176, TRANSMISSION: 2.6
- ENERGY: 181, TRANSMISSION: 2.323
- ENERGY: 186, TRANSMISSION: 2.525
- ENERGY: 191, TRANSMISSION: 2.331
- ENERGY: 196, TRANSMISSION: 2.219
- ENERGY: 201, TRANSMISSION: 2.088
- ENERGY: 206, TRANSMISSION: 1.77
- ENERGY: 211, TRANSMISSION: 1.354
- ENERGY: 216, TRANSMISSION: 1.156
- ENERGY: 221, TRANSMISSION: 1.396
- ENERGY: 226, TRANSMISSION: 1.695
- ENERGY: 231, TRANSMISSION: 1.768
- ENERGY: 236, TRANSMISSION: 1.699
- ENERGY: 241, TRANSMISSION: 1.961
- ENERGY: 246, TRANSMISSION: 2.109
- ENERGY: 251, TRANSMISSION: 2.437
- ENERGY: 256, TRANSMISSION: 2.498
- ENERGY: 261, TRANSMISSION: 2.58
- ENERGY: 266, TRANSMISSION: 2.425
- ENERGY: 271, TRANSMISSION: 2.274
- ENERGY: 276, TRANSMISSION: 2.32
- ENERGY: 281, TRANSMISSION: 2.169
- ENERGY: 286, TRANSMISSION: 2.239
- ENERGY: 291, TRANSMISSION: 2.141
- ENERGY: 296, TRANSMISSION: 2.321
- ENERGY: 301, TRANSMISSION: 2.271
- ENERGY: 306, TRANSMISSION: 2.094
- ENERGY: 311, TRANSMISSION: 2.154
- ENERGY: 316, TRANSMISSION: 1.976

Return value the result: 6.3 keV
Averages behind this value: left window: 2.46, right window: 2.51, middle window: 2.09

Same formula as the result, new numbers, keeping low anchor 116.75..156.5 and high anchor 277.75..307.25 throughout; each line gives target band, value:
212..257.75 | 6.8 keV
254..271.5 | -2.3 keV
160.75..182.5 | -3.8 keV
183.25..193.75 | -1.6 keV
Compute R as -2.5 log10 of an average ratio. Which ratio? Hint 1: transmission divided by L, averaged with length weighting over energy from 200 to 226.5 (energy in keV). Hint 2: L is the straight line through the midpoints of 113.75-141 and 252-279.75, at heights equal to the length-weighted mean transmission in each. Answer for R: 0.39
